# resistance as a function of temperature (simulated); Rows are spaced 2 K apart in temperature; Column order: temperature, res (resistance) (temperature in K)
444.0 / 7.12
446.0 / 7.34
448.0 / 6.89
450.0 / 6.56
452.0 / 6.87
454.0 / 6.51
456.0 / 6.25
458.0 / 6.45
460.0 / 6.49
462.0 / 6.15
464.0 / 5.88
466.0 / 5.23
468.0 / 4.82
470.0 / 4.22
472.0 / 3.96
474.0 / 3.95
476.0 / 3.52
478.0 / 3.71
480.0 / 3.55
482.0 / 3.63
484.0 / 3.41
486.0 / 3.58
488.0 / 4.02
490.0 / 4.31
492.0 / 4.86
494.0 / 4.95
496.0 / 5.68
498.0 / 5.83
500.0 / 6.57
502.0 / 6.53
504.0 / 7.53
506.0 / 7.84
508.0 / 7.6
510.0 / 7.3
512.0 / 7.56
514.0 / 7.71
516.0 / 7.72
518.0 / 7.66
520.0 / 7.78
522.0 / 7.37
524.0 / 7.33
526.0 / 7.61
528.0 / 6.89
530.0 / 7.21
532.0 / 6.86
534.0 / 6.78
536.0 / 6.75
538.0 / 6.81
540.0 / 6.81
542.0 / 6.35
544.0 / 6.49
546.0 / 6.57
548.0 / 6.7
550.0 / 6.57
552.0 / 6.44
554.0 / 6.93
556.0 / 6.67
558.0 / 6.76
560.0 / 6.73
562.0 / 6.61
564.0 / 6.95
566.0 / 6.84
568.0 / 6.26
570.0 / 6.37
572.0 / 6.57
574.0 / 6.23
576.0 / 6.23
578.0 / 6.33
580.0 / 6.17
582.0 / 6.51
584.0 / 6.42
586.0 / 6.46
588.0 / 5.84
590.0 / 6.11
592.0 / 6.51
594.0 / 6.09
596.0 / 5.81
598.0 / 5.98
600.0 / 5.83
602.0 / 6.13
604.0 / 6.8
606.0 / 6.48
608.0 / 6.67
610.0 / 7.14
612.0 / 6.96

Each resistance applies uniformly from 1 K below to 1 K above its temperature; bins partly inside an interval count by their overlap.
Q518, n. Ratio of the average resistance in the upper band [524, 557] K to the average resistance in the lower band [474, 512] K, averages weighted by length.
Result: 1.3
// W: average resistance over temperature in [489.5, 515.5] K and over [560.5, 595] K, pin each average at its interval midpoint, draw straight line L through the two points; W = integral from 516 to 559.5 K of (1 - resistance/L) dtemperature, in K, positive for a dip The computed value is -3.1 K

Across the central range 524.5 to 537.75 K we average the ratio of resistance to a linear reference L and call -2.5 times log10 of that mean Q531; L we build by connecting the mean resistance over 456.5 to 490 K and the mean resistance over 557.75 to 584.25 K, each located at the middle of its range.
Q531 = -0.226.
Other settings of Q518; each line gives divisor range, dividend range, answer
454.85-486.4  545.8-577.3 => 1.40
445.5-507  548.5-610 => 1.20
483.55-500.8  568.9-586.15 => 1.32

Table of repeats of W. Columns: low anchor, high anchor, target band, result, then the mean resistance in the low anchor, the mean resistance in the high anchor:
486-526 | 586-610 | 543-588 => -1.1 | 6.59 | 6.25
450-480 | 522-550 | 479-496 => 4.9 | 5.27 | 6.87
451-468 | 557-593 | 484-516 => 0.8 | 6.15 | 6.44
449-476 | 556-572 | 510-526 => -3.7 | 5.56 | 6.64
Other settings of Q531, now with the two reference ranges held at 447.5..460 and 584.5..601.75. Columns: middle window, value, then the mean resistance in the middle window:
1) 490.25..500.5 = 0.18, 5.44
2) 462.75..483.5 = 0.46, 4.25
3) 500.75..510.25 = -0.15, 7.34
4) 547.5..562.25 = -0.08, 6.68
